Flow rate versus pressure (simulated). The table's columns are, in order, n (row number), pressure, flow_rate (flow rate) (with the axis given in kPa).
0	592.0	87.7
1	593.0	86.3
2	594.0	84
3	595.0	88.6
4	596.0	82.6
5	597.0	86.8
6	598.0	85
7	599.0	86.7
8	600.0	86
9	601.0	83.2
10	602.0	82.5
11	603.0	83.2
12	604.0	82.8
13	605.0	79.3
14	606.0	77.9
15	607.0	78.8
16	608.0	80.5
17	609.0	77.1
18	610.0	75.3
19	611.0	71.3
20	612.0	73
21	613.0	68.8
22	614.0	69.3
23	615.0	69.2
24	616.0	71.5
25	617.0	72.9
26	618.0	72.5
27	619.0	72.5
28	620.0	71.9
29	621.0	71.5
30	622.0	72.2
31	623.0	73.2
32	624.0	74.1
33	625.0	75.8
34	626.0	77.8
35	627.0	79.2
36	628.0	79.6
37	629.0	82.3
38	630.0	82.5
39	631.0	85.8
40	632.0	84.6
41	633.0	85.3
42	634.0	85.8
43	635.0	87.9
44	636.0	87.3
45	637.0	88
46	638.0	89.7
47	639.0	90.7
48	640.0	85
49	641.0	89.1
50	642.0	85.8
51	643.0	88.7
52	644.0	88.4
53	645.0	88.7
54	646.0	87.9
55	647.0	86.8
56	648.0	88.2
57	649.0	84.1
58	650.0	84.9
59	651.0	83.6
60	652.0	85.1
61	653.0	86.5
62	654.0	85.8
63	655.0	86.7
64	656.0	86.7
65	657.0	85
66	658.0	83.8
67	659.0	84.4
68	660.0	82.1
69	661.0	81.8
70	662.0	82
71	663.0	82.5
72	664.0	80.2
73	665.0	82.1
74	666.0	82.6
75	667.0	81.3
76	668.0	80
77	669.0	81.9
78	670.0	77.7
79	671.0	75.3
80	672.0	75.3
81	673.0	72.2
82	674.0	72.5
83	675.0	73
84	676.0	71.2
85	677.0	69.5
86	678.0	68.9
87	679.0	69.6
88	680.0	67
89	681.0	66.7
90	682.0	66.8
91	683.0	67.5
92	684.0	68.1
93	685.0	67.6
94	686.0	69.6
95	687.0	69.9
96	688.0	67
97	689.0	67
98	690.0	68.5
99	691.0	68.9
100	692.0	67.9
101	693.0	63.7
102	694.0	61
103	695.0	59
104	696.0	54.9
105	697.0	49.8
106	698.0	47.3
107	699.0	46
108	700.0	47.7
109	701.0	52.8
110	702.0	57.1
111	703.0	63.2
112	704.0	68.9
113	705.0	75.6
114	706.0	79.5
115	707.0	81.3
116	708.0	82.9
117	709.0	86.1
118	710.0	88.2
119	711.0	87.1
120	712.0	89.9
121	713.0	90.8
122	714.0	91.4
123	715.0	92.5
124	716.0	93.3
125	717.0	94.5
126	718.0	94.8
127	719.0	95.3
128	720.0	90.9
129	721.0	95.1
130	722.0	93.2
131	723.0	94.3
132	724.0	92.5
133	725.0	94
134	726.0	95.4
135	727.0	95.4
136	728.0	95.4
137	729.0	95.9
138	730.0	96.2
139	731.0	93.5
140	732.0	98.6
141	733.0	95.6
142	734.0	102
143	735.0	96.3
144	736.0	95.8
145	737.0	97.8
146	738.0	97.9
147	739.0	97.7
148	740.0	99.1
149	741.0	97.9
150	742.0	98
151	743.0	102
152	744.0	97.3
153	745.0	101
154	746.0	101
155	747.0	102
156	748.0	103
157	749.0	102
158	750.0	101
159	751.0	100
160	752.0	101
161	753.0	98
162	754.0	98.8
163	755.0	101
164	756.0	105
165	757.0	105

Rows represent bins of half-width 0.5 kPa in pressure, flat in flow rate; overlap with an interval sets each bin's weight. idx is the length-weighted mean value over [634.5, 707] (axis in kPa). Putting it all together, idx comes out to 75.3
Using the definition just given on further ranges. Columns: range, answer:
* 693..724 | 76.9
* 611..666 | 81.6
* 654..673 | 81.6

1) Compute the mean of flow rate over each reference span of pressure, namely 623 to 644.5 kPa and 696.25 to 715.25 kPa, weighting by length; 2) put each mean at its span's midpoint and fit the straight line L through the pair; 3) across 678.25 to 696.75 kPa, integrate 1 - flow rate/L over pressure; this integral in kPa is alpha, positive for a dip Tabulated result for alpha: 2.3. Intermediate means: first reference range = 84.2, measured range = 66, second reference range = 72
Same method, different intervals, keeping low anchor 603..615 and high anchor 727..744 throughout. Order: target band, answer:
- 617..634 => 0.2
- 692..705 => 4.8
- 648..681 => 2.2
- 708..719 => 0.4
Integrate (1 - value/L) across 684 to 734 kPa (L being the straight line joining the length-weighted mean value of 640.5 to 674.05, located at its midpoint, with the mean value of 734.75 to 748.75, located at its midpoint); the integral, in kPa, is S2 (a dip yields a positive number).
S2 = 7.7 kPa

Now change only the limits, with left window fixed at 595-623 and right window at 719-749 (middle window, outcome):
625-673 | -0.2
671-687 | 3.3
